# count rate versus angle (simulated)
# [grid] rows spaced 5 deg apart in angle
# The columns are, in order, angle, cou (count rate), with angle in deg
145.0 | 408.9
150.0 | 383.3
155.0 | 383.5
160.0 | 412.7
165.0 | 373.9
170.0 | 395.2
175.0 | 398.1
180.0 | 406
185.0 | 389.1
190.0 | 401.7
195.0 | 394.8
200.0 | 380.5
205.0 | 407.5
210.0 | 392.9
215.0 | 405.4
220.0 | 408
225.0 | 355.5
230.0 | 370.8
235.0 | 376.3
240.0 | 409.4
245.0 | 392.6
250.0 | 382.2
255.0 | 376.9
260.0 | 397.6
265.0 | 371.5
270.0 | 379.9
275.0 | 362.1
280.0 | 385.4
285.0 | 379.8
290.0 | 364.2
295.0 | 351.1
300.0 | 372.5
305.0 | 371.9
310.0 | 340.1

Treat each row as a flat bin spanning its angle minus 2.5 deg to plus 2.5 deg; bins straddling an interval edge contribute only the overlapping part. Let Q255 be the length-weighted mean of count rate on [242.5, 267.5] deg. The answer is 384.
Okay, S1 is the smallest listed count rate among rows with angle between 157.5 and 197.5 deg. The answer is 373.9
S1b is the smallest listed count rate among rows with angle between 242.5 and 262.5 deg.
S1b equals 376.9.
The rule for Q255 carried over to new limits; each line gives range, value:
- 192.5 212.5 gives 394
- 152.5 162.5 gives 398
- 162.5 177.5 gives 389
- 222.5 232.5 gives 363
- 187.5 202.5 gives 392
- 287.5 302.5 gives 363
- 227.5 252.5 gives 386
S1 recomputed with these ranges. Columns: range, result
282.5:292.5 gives 364.2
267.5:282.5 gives 362.1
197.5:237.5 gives 355.5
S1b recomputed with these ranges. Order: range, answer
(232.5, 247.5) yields 376.3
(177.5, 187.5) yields 389.1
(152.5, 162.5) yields 383.5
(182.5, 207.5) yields 380.5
